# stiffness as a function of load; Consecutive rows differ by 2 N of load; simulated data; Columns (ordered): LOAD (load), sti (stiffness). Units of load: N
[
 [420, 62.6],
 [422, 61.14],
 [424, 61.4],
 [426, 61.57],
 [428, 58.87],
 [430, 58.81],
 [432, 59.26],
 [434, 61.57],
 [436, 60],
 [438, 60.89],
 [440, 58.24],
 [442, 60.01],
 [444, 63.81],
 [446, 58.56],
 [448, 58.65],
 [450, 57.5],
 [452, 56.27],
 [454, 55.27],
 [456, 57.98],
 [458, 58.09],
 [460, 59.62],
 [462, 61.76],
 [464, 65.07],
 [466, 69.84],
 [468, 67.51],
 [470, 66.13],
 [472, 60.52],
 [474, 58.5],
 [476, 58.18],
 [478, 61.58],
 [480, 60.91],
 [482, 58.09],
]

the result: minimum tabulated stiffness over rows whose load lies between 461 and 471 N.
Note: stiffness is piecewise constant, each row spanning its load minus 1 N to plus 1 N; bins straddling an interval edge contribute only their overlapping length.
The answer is 61.76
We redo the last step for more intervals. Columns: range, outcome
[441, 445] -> 60.01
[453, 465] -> 55.27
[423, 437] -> 58.81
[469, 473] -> 60.52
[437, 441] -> 58.24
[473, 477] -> 58.18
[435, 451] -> 57.5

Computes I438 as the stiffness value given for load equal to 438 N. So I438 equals 60.89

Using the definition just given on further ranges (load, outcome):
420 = 62.6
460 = 59.62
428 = 58.87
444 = 63.81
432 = 59.26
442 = 60.01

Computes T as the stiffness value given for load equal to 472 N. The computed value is 60.52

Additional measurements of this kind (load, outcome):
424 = 61.4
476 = 58.18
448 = 58.65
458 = 58.09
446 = 58.56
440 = 58.24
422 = 61.14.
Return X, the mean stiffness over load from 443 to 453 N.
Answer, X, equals 59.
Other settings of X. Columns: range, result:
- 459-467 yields 64.1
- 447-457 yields 57.1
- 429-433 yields 59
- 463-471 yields 67.1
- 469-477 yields 60.8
